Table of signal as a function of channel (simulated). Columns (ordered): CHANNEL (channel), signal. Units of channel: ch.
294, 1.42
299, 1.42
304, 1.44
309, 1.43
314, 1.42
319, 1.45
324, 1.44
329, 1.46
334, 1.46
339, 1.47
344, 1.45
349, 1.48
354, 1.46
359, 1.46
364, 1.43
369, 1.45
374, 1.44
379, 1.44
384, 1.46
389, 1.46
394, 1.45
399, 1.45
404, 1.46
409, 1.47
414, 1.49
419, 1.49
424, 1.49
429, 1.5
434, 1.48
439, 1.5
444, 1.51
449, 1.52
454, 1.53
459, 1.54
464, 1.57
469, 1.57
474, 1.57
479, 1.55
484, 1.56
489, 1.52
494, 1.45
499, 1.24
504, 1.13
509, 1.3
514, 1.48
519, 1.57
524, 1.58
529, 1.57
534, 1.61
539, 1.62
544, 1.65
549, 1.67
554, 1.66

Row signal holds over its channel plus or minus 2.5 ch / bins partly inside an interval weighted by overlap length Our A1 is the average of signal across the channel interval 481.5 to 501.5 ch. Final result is 1.44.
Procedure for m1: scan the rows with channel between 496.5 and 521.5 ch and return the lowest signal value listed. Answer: 1.13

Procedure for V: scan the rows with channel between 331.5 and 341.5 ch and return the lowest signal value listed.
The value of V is 1.46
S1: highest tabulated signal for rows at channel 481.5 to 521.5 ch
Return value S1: 1.57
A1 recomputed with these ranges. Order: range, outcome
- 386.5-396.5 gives 1.46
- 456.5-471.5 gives 1.56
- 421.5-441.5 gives 1.49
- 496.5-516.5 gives 1.29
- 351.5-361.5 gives 1.46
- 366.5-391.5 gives 1.45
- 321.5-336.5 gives 1.45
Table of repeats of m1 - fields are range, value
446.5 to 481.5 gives 1.52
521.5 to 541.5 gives 1.57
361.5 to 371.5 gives 1.43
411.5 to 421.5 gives 1.49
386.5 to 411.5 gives 1.45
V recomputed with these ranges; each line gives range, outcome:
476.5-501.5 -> 1.24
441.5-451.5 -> 1.51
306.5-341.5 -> 1.42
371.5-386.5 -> 1.44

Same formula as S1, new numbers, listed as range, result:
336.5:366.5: 1.48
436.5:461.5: 1.54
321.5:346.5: 1.47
